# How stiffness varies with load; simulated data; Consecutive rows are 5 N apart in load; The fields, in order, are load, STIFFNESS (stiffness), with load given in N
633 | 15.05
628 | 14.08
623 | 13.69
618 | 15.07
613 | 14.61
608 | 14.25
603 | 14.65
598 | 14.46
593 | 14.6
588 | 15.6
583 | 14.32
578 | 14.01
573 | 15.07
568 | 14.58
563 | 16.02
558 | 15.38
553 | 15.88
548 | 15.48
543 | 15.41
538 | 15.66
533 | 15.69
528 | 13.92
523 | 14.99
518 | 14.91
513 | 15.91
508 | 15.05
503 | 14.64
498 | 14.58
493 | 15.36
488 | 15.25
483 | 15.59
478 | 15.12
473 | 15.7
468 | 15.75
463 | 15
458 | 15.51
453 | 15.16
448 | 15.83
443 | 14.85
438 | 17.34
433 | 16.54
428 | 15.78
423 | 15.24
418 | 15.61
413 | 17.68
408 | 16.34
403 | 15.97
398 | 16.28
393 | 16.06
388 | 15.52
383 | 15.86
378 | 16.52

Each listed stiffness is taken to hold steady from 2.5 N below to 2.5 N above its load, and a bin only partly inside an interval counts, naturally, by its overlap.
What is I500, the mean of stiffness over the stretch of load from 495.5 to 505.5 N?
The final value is 14.6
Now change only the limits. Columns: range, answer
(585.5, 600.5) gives 14.9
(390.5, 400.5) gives 16.2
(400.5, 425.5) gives 16.2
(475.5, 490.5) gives 15.3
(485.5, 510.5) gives 15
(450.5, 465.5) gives 15.2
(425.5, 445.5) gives 16.1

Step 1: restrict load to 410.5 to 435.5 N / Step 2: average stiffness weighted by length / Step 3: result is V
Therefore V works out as 16.2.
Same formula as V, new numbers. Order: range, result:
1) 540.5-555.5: 15.6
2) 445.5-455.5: 15.5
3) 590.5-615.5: 14.5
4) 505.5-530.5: 15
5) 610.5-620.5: 14.8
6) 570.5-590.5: 14.8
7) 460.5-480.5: 15.4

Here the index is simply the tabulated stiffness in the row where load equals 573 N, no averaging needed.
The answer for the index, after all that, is 15.07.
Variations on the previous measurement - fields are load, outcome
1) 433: 16.54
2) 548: 15.48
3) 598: 14.46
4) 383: 15.86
